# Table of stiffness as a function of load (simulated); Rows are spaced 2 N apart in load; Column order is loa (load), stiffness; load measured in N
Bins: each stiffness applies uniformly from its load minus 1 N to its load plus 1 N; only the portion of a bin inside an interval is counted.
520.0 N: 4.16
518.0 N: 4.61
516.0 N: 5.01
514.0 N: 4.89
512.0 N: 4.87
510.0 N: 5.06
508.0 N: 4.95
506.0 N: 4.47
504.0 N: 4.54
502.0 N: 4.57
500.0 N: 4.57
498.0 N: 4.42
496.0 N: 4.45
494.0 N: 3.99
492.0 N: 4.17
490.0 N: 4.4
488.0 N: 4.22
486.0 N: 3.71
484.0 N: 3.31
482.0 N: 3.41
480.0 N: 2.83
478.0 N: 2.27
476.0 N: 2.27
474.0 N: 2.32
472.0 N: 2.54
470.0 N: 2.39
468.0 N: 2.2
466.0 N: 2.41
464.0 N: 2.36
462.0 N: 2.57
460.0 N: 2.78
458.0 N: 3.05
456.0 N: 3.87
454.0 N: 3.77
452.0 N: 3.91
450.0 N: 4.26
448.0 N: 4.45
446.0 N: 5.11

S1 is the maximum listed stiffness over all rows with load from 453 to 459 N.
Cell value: 3.87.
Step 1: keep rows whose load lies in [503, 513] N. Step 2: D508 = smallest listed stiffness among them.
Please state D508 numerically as 4.47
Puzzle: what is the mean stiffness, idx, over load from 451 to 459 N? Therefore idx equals 3.65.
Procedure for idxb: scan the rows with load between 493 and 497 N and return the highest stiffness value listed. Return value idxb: 4.45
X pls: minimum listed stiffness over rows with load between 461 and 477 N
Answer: 2.2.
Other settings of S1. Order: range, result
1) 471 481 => 2.83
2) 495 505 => 4.57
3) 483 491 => 4.4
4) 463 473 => 2.54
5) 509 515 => 5.06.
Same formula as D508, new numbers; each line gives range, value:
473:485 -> 2.27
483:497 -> 3.31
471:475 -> 2.32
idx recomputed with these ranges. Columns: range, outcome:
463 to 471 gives 2.34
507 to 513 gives 4.96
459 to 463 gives 2.67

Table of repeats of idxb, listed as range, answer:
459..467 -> 2.78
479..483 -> 3.41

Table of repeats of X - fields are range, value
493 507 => 3.99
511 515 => 4.87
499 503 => 4.57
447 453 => 3.91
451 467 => 2.36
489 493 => 4.17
